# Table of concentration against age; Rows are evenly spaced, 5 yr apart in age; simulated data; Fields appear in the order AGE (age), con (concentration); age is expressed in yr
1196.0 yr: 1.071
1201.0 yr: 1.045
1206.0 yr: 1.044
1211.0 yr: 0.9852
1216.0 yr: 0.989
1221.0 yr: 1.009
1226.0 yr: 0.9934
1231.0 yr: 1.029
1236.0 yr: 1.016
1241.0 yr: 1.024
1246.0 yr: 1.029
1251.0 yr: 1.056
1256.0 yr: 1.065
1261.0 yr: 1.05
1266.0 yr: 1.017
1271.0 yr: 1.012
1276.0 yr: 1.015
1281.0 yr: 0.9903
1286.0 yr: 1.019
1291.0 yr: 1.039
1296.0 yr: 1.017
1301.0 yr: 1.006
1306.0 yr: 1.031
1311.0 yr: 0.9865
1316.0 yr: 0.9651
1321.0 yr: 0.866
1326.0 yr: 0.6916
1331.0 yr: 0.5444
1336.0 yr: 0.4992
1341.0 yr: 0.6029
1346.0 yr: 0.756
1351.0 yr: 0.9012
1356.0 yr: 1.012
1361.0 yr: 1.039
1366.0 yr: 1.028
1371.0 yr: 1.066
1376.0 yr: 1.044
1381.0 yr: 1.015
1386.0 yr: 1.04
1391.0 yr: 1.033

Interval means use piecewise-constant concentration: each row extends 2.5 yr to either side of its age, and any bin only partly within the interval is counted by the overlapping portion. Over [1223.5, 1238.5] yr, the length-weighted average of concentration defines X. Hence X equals 1.01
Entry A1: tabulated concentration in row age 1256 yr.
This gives 1.065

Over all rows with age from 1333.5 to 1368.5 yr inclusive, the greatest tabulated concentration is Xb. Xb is 1.039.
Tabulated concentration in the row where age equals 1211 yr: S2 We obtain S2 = 0.9852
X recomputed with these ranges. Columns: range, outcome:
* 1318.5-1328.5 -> 0.779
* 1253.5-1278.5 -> 1.03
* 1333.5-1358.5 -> 0.754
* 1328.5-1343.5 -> 0.549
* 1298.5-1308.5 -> 1.02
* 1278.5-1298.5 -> 1.02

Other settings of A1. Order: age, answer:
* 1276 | 1.015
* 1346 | 0.756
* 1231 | 1.029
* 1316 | 0.9651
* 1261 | 1.05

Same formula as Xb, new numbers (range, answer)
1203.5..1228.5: 1.044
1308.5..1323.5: 0.9865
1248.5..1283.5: 1.065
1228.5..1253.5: 1.056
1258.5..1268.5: 1.05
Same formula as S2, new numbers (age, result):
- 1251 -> 1.056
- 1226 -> 0.9934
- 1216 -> 0.989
